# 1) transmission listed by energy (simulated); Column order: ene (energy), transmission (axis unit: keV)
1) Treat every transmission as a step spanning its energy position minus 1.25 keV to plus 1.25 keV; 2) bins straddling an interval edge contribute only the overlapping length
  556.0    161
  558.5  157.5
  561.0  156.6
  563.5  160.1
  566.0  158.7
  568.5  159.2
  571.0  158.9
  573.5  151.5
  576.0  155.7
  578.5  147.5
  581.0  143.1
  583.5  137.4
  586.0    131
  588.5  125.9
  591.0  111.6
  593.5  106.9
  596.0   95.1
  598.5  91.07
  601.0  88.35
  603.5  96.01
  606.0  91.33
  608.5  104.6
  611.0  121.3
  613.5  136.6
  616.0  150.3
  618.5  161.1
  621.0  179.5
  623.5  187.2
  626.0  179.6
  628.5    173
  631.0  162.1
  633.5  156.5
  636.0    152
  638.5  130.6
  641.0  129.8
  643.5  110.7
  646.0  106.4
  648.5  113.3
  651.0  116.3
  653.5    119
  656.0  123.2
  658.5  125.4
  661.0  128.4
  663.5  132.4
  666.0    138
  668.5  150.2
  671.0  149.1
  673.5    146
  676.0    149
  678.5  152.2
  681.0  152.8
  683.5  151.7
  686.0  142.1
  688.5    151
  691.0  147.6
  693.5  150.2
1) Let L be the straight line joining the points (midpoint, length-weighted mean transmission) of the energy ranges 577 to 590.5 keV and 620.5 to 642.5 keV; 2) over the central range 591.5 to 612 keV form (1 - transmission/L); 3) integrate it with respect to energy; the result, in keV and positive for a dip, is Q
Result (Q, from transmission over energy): 6.4 keV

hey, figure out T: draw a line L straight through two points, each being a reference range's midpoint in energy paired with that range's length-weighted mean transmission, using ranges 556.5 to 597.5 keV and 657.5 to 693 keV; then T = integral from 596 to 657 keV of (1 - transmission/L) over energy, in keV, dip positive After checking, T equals 4.7 keV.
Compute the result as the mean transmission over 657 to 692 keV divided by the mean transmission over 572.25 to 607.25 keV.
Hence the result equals 1.20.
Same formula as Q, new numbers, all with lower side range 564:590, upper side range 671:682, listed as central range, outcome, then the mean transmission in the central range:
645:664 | 3.68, 120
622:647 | -0.16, 150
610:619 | 0.41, 141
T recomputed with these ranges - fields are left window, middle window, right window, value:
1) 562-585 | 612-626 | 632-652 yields -2.89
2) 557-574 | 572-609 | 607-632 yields 8.87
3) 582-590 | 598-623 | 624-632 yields 5.15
